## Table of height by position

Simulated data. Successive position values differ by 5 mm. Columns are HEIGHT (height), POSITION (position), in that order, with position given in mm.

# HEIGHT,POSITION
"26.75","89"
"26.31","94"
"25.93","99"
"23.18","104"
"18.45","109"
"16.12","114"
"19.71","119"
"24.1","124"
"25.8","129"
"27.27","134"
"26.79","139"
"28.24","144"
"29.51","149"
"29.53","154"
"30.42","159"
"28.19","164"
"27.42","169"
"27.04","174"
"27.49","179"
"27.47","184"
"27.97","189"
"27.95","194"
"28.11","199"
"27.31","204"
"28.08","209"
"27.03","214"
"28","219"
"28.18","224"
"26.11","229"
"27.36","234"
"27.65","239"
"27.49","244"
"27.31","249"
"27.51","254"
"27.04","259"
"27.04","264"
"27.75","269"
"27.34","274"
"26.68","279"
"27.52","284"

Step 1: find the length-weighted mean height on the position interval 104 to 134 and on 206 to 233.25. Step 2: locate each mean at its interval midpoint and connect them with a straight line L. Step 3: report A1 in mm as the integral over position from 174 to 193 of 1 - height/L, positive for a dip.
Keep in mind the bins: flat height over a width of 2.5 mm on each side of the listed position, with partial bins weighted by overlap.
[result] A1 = -1.7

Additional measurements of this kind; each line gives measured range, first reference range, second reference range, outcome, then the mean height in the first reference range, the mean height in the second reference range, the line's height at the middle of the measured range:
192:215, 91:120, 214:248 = -1.4 mm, 21.8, 27.4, 26.2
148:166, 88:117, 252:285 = -4.0 mm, 22.5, 27.3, 24.1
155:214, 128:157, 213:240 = -0.5 mm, 28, 27.4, 27.7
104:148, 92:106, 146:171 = 5.7 mm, 25.2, 29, 26.9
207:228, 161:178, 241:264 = -0.2 mm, 27.6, 27.3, 27.4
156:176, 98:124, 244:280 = -4.5 mm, 20.7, 27.3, 23.1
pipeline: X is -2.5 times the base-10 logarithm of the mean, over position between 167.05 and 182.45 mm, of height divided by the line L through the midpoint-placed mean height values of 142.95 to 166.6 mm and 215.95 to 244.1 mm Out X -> 0.06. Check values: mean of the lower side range 29.2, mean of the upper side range 27.5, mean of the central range 27.3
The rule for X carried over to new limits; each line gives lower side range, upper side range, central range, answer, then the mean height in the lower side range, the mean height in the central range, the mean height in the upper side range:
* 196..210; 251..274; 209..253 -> 0.01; 27.8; 27.4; 27.3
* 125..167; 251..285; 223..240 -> 0.01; 28.1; 27.2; 27.3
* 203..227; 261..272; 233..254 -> 0.00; 27.7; 27.5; 27.4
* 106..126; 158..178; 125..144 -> -0.18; 19.6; 26.6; 28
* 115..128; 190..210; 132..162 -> -0.21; 21.7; 28.6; 27.9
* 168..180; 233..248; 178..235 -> -0.01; 27.3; 27.6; 27.5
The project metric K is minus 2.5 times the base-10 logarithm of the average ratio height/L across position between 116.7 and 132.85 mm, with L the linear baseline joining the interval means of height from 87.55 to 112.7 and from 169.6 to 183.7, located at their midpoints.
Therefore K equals 0.06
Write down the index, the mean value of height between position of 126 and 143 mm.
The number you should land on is 26.7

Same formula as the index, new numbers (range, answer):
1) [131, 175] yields 28.3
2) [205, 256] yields 27.5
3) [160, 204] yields 27.8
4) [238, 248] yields 27.5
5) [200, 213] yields 27.7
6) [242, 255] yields 27.4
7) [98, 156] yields 24.5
